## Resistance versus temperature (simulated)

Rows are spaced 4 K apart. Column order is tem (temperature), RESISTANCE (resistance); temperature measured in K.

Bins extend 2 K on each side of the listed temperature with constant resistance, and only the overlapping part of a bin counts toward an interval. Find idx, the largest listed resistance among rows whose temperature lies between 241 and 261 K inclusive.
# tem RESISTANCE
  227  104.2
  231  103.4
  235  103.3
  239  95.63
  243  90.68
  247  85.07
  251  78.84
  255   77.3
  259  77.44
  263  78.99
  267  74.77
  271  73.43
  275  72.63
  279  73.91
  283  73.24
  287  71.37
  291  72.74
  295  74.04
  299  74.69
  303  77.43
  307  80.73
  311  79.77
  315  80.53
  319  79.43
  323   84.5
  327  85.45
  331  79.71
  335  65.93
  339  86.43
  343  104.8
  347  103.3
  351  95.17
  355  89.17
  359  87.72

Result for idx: 90.68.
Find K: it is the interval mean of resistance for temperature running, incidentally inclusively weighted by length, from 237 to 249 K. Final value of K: 90.5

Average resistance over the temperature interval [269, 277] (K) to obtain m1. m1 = 73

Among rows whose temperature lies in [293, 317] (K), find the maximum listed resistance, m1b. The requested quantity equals 80.73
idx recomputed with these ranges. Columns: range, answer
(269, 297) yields 74.04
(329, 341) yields 86.43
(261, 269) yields 78.99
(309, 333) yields 85.45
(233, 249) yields 103.3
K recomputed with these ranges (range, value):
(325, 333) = 82.6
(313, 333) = 81.9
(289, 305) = 74.7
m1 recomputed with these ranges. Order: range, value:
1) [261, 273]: 75.7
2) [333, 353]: 91.1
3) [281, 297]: 72.8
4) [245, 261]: 79.7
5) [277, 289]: 72.8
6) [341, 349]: 104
